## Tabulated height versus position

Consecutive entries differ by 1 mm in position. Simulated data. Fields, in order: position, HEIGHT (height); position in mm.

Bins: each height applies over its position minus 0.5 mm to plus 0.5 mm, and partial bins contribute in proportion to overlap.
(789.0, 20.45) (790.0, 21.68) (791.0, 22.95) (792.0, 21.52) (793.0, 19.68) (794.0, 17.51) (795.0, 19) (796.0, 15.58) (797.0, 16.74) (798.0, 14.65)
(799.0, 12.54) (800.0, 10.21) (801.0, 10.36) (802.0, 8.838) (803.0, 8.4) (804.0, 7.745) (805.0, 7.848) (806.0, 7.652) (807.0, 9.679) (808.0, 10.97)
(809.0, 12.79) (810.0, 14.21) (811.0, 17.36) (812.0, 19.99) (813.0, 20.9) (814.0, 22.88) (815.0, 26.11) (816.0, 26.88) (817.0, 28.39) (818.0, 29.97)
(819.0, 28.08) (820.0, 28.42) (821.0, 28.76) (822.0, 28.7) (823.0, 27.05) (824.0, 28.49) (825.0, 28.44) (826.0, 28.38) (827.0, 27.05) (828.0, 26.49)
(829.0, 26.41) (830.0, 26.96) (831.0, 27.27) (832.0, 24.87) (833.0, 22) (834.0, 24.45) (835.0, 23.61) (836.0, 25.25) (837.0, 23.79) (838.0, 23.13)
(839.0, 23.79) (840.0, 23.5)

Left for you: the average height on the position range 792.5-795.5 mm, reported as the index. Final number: 18.7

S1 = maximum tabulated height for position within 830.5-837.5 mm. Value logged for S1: 27.27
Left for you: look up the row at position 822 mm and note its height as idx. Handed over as 28.7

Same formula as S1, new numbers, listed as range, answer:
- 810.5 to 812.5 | 19.99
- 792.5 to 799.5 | 19.68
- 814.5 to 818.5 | 29.97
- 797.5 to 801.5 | 14.65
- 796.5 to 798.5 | 16.74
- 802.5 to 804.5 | 8.4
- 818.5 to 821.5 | 28.76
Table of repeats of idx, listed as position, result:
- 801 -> 10.36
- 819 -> 28.08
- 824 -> 28.49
